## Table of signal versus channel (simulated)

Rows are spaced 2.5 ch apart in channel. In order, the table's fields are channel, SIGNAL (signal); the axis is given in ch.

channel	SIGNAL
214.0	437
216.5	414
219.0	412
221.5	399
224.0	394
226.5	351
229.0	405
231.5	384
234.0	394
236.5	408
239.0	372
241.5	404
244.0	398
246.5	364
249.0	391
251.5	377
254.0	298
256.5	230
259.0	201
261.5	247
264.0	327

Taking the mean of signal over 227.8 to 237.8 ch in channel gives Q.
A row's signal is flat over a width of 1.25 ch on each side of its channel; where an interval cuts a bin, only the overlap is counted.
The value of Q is 398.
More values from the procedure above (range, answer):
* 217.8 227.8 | 389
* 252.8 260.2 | 243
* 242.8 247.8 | 381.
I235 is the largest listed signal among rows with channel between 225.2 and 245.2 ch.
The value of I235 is 408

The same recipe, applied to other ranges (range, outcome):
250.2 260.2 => 377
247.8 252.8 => 391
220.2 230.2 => 405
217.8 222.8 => 412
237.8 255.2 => 404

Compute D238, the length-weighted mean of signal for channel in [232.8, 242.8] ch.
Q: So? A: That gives 395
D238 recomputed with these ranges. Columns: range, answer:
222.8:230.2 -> 383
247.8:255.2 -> 355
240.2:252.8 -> 386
